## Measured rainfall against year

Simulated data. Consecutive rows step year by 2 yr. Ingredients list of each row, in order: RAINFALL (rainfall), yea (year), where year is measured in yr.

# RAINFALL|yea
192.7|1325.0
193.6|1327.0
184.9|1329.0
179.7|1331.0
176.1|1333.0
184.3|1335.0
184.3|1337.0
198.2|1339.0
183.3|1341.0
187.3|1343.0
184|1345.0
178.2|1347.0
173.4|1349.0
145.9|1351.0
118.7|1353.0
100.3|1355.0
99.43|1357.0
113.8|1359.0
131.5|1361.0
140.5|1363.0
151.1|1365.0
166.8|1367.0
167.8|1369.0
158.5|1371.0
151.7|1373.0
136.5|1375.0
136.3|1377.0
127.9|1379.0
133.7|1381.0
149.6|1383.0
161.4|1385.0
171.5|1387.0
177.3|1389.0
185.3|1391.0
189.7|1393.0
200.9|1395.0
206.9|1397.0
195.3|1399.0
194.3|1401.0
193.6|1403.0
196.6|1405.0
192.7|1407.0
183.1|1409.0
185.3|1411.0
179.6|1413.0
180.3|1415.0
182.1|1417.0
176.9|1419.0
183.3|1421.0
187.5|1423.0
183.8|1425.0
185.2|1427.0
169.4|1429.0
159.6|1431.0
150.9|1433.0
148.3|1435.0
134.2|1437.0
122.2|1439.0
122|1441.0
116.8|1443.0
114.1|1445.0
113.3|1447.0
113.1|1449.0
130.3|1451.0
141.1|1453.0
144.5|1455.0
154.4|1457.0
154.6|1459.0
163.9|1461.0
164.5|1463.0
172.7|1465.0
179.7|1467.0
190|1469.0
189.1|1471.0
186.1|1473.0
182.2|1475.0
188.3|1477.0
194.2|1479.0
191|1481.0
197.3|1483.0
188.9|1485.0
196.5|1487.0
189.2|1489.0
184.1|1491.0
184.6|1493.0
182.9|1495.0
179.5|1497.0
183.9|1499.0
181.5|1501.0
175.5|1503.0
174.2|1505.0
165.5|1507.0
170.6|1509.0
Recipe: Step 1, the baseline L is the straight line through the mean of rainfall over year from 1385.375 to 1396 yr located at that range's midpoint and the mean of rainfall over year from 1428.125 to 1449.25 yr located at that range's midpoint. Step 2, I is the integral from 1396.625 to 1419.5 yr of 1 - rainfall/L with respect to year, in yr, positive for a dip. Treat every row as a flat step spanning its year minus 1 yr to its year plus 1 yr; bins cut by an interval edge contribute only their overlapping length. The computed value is -3.21 yr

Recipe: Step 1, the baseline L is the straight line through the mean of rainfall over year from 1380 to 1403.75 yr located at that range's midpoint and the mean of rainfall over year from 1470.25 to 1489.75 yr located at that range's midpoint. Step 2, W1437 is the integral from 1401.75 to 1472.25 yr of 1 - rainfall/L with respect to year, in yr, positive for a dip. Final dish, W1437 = 8.81 yr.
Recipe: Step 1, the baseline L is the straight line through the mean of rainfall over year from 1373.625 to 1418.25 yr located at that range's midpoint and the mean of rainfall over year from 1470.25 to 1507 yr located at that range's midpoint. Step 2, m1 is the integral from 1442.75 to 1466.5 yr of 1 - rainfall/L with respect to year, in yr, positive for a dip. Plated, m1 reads 5.2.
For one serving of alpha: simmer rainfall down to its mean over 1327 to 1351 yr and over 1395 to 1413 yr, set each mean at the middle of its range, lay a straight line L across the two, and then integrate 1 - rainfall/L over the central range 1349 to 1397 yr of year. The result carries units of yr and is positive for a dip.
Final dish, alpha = 9.7 yr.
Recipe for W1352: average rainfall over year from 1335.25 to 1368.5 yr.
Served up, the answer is 154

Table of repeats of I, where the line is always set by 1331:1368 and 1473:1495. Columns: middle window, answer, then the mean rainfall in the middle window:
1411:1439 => 0.8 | 170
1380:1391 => 0.3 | 161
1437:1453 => 5.2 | 121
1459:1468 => 0.8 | 168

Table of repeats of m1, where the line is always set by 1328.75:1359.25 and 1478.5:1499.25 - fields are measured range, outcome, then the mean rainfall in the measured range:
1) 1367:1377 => 0.9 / 153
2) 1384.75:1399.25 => -1.3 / 187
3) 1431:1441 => 2.2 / 139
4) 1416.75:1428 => -0.4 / 183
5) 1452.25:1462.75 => 1.7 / 153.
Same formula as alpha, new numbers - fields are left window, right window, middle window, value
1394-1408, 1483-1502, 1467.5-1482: 0.0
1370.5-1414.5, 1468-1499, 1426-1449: 5.4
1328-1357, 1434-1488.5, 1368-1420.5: -3.2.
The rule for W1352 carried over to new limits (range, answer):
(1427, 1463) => 140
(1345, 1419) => 163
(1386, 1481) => 169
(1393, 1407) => 197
